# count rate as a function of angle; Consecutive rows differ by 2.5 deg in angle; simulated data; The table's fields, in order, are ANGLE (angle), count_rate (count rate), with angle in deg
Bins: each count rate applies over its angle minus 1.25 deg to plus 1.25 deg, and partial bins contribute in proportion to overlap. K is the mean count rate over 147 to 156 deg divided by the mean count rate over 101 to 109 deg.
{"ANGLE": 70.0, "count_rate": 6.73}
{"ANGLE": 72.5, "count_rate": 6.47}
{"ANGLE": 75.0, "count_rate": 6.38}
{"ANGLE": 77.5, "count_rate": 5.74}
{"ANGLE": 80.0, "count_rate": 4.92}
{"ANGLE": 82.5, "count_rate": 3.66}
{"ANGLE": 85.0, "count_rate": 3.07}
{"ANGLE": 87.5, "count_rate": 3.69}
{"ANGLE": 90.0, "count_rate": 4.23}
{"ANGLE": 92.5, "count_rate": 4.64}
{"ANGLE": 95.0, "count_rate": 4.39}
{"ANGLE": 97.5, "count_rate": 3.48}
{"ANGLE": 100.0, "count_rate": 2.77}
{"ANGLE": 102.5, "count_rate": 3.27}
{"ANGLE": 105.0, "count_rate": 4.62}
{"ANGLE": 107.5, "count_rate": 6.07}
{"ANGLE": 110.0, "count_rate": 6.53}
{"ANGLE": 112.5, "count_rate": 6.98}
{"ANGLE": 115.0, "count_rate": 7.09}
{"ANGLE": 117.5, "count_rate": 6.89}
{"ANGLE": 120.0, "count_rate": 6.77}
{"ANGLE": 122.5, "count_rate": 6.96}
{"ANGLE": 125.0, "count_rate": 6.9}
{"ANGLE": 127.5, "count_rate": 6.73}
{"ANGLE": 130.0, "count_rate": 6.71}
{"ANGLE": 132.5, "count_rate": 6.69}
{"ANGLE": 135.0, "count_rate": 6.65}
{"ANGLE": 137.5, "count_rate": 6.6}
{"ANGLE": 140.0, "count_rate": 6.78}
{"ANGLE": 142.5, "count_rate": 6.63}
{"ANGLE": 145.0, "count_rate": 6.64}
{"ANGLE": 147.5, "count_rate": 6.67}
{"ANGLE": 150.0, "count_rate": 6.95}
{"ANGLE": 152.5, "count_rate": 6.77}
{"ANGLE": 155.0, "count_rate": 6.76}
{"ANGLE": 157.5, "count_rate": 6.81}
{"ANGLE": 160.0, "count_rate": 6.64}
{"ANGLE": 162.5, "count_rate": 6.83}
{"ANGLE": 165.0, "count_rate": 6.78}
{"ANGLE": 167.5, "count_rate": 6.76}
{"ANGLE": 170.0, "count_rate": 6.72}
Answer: 1.46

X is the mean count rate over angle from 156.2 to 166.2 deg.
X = 6.76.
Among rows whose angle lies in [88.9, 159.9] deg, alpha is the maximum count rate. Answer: 7.09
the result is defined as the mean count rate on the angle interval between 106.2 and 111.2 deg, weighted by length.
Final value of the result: 6.28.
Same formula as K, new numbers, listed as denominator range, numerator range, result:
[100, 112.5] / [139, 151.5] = 1.33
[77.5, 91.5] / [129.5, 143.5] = 1.63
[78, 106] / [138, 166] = 1.72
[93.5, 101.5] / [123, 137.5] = 1.89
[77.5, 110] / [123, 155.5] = 1.59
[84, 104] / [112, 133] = 1.85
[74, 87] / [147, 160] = 1.46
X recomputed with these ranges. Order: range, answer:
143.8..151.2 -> 6.75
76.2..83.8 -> 4.77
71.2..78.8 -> 6.19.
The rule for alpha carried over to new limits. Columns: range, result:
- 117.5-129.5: 6.96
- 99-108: 6.07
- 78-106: 4.92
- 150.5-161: 6.81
